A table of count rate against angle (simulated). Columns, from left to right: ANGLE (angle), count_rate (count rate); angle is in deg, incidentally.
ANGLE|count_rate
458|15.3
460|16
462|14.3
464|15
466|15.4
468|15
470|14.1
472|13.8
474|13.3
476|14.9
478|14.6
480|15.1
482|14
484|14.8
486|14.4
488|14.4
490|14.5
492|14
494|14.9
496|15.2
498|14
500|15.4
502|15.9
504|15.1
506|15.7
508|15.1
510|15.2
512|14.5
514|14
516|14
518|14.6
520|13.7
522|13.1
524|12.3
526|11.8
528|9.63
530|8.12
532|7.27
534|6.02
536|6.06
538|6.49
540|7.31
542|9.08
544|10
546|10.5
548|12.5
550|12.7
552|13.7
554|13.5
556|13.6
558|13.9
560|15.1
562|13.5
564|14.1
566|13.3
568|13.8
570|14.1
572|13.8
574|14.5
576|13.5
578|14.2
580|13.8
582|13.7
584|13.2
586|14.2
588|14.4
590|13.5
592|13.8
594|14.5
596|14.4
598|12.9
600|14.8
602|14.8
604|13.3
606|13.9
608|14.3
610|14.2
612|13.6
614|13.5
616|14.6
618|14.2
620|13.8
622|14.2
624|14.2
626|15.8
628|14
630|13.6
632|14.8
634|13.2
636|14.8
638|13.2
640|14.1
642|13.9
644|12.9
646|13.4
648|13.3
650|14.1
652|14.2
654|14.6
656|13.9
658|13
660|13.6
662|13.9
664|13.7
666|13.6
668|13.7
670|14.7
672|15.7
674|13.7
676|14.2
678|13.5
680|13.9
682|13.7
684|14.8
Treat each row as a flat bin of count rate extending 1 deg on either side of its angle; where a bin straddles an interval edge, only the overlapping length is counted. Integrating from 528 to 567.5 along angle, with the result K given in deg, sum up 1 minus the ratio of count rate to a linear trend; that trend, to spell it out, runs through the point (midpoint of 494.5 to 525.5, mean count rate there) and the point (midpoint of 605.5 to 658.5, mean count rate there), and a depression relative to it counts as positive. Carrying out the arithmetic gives 9.5 deg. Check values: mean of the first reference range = 14.5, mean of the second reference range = 14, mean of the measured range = 10.9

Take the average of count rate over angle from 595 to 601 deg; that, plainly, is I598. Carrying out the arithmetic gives 14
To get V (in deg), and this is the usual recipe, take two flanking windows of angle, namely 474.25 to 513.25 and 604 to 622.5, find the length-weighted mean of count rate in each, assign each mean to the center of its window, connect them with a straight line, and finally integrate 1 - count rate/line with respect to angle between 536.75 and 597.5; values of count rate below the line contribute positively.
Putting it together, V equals 5.8 deg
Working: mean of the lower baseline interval 14.8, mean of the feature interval 12.9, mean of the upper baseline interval 14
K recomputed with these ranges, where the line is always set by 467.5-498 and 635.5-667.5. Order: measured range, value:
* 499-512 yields -0.9 deg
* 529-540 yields 5.7 deg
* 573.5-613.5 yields 0.1 deg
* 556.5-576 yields 0.2 deg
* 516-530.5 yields 2.1 deg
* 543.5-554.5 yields 1.5 deg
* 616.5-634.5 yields -0.5 deg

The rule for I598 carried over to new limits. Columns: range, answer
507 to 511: 15.1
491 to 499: 14.5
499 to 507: 15.5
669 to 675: 14.7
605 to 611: 14.1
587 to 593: 13.9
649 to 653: 14.1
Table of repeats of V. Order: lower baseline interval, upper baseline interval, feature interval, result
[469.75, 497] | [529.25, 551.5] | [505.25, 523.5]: -4.7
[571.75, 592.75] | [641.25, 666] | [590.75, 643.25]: -1.1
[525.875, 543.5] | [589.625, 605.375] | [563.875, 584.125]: -3.7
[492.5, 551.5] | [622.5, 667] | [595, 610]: -0.9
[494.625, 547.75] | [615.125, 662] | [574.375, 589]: -1.0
